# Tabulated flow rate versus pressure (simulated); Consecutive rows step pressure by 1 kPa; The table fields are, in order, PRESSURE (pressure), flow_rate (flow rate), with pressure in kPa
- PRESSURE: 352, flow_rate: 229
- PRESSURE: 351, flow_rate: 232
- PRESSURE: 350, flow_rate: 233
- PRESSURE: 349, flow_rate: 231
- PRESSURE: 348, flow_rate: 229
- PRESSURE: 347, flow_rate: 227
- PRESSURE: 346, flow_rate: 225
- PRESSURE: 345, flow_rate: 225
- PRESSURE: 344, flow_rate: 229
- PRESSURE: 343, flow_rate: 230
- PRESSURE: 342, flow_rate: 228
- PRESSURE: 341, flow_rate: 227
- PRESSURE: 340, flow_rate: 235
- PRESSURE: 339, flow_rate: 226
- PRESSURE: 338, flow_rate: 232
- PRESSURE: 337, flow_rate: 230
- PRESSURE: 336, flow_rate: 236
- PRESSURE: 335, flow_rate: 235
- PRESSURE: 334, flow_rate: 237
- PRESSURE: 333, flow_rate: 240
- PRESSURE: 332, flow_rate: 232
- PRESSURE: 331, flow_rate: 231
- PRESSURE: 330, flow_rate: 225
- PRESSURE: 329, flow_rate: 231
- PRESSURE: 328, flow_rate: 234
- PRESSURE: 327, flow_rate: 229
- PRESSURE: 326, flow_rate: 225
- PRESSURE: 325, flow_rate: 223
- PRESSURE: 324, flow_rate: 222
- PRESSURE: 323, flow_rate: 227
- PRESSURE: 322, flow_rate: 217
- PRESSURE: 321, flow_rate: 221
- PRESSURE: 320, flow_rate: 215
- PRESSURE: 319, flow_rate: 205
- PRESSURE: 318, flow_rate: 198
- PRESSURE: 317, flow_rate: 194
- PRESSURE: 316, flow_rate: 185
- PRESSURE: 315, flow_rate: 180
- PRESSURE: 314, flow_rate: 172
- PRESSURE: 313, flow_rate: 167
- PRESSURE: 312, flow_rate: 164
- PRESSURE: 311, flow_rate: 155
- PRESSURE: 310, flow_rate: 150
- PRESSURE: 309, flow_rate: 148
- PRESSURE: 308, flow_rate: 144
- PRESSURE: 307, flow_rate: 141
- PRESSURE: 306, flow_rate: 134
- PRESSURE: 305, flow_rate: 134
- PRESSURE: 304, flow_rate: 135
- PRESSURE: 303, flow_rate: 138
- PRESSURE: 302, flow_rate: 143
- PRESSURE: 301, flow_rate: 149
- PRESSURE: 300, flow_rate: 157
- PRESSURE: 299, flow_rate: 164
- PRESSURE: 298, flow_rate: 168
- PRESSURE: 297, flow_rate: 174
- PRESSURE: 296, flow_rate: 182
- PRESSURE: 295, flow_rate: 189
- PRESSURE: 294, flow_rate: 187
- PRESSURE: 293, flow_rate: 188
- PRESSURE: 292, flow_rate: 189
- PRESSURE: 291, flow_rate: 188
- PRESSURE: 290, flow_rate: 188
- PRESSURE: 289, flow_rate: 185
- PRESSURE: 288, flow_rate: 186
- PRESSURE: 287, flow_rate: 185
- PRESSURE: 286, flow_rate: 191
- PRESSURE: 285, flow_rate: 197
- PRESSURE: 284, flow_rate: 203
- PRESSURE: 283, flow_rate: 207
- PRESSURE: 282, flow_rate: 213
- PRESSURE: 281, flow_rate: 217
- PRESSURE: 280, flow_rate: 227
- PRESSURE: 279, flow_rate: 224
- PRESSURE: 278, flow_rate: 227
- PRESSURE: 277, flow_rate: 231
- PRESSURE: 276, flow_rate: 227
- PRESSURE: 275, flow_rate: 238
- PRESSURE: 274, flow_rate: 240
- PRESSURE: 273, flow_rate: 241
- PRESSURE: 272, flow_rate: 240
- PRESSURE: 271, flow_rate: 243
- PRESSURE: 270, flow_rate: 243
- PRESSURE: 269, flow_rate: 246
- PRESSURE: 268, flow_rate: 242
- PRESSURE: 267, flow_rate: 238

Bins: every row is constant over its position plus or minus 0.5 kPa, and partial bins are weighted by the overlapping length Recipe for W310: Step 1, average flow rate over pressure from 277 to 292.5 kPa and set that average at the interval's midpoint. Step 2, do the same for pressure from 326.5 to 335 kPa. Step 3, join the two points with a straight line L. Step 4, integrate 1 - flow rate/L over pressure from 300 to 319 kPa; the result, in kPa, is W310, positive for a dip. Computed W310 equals 5.3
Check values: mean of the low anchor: 203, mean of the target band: 159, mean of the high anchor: 233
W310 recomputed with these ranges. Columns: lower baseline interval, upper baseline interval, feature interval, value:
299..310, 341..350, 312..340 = -4.3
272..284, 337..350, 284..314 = 7.9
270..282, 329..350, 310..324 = 2.4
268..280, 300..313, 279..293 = 0.3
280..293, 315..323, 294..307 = 2.8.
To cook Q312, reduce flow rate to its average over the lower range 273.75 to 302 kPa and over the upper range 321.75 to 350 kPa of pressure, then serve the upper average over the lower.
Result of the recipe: 1.17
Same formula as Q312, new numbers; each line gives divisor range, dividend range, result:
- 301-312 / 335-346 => 1.60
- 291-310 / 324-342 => 1.45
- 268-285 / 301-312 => 0.63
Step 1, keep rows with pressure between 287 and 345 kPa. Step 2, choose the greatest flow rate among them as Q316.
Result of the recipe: 240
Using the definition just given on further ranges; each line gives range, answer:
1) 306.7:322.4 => 221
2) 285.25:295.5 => 191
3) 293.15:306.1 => 189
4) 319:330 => 234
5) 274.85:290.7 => 238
